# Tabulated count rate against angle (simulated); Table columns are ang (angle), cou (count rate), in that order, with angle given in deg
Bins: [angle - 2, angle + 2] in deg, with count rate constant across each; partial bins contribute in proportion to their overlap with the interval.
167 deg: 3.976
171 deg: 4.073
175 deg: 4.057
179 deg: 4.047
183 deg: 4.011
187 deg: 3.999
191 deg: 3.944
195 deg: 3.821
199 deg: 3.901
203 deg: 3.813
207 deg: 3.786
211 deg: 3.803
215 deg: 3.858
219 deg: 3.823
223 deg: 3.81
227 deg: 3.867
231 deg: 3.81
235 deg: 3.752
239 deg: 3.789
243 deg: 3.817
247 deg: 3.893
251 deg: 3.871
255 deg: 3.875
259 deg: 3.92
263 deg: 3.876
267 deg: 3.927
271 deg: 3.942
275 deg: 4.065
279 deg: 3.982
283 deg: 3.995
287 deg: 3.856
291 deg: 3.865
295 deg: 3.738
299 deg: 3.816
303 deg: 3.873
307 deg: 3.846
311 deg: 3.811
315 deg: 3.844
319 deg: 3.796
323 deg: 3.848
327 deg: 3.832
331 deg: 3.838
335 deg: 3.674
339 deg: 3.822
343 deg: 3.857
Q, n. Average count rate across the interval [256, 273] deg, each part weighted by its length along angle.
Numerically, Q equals 3.91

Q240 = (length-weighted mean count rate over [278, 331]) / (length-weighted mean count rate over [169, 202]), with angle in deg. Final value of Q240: 1.0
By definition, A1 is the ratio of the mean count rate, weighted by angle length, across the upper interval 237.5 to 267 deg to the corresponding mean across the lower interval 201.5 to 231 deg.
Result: 1.0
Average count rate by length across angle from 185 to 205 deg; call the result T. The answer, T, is 3.9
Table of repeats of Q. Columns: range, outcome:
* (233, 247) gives 3.8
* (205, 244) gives 3.81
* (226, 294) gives 3.89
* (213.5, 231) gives 3.84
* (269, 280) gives 4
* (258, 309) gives 3.9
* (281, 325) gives 3.84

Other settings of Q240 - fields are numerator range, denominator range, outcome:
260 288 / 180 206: 1.01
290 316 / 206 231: 1.00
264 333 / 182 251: 1.01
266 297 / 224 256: 1.02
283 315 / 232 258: 1.00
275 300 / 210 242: 1.02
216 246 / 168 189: 0.95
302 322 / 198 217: 1.00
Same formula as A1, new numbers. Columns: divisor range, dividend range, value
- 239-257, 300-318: 1.00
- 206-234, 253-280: 1.03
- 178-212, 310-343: 0.98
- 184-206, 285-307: 0.98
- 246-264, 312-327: 0.98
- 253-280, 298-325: 0.97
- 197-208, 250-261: 1.01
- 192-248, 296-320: 1.00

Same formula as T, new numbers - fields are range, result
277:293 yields 3.92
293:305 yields 3.81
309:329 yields 3.83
